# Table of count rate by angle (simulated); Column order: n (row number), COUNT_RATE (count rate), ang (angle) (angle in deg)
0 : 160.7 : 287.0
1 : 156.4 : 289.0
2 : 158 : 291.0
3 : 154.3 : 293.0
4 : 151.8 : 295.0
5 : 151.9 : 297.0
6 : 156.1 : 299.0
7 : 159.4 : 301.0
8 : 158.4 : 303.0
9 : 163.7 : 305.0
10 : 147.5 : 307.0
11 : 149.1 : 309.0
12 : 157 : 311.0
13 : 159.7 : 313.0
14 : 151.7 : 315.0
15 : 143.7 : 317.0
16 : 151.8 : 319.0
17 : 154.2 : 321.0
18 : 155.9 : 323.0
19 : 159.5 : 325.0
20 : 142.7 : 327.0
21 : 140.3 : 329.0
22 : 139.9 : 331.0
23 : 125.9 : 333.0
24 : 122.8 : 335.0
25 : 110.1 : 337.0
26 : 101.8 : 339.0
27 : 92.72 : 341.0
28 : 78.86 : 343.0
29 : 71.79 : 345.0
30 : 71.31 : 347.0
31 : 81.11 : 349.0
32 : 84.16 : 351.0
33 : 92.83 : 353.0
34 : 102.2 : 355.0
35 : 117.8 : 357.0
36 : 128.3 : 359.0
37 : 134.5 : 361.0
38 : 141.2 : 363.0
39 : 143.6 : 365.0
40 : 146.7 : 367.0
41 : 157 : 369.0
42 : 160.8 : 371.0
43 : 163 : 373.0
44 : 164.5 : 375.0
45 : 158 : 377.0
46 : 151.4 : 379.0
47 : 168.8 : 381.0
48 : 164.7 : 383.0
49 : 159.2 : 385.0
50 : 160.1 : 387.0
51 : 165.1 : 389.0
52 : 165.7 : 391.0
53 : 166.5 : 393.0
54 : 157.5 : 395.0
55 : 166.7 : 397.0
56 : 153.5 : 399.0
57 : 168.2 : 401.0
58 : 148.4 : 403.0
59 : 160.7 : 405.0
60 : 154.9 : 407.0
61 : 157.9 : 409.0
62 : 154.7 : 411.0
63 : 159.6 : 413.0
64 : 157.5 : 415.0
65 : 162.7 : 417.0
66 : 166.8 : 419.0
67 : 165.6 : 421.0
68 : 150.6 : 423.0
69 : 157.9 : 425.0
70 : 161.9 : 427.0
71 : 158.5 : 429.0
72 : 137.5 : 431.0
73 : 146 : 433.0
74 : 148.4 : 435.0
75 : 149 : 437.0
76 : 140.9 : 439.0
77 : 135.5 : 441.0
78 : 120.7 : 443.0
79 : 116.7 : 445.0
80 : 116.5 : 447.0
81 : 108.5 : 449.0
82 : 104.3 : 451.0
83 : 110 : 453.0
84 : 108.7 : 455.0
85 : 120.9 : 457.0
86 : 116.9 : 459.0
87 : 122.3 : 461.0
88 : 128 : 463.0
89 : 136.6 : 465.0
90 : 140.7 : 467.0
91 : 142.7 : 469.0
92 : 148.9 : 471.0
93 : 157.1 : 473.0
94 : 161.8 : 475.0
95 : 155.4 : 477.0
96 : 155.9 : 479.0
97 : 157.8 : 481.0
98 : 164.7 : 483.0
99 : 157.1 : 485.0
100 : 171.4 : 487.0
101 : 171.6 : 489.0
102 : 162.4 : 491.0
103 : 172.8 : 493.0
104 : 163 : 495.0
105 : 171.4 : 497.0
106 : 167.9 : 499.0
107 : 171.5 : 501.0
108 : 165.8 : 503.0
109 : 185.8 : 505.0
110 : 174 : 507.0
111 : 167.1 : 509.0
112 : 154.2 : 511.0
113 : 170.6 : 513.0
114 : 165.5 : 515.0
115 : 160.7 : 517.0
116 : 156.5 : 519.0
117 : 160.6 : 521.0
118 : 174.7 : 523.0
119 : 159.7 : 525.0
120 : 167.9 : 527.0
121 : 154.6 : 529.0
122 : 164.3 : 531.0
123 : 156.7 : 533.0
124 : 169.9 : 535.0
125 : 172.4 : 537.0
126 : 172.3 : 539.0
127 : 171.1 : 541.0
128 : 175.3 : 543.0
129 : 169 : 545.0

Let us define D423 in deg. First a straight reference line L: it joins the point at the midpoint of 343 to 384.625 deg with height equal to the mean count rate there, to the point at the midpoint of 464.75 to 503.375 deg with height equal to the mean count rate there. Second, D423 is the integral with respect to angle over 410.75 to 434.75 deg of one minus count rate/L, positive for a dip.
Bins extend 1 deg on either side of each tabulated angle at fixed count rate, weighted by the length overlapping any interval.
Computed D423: -2.0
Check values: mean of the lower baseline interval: 129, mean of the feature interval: 156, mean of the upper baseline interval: 160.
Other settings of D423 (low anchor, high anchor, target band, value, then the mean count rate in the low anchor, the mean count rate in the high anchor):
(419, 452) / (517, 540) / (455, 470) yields 1.9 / 140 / 164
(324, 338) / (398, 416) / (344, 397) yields 3.2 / 134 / 157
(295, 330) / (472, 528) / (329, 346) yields 5.2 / 153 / 165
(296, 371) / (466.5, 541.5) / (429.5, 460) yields 5.3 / 131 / 164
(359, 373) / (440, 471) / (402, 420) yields -3.1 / 147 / 123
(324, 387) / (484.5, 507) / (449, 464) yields 4.1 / 129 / 170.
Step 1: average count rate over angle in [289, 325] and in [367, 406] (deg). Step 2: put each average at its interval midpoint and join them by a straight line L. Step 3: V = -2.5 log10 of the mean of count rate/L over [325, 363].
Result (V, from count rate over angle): 0.389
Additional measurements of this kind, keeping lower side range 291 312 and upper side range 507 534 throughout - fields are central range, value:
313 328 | 0.027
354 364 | 0.250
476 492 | -0.003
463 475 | 0.113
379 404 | -0.022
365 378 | 0.003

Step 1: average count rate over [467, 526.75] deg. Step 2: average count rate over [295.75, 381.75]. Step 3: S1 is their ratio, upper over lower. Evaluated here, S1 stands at 1.2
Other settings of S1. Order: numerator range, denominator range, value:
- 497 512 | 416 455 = 1.22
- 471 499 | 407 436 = 1.04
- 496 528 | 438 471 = 1.35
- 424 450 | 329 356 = 1.39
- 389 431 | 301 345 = 1.16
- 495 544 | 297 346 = 1.21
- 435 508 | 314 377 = 1.15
